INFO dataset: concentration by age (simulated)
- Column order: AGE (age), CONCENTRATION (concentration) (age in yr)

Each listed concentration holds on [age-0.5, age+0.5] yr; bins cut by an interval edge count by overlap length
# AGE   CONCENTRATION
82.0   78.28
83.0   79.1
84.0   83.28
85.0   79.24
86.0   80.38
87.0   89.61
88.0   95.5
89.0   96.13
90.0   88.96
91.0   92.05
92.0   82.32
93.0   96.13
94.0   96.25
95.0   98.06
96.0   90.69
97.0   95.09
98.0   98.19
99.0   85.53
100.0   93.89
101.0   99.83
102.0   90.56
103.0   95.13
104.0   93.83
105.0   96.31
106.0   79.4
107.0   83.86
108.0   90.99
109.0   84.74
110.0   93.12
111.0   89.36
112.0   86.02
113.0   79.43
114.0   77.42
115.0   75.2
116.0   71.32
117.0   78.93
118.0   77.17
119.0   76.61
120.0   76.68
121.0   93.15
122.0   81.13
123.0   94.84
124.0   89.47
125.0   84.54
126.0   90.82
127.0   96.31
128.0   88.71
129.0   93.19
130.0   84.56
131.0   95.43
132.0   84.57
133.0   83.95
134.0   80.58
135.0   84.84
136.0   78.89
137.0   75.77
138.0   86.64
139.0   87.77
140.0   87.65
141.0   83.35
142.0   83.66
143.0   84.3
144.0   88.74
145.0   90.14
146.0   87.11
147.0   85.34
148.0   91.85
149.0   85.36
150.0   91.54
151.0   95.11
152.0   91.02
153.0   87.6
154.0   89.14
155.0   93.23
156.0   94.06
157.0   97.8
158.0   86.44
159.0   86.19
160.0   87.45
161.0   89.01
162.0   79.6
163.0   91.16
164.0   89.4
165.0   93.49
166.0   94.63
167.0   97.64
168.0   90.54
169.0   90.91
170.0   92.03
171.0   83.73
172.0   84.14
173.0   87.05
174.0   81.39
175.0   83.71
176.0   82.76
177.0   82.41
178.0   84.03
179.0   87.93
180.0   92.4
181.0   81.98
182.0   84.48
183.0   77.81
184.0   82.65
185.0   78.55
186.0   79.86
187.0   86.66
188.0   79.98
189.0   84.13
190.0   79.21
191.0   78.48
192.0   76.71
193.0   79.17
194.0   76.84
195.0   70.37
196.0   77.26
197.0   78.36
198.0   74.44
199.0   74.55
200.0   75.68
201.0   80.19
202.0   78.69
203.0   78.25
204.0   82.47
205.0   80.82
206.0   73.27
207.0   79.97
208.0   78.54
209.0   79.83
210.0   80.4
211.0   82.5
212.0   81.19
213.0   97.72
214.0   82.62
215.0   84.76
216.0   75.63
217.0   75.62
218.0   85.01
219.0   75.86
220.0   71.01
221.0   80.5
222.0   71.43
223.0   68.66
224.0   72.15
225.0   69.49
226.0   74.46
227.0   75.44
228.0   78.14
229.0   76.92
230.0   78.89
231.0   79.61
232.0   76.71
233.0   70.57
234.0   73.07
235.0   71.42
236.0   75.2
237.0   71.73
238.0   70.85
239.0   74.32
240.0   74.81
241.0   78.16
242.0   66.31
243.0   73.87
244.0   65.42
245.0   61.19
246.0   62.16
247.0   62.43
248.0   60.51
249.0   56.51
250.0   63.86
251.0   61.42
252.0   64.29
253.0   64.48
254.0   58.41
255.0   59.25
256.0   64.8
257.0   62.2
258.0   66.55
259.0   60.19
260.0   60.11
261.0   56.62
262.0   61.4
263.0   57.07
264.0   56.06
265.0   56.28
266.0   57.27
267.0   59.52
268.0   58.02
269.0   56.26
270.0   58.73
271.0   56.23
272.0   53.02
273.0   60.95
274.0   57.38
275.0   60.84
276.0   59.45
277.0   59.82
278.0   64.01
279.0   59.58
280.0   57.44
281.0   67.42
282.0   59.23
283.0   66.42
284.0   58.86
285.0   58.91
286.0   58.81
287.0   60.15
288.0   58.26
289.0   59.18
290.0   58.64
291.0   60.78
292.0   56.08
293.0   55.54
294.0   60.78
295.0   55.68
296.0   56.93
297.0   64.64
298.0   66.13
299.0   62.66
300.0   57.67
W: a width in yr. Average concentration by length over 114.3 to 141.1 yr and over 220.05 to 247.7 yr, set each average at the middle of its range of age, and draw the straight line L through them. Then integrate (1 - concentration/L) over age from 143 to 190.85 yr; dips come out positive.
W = -4.3 yr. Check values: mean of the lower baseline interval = 84.5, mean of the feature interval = 87.2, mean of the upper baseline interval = 72.3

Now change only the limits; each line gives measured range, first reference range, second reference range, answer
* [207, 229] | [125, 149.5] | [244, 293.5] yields -2.5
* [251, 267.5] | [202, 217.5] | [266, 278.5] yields 0.8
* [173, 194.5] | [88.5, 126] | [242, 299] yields -2.0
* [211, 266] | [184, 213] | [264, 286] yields -0.7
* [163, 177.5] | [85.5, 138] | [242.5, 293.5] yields -2.0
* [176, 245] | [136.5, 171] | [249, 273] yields -4.3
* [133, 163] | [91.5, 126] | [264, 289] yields -2.4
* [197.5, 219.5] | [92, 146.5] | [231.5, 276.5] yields -2.6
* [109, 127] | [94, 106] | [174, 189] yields 1.5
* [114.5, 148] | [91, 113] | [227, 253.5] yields 0.6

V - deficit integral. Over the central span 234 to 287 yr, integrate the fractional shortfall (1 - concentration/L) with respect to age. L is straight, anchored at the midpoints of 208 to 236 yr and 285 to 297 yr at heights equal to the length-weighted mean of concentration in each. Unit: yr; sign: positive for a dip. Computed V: 3.4 yr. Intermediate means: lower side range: 77.4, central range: 62.5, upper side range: 58.6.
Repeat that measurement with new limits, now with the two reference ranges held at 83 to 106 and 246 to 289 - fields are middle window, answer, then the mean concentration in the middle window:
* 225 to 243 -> -2.3 yr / 74.3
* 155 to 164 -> -1.1 yr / 89.2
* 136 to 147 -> -0.3 yr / 85.2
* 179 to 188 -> -1.0 yr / 83.1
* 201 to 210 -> -1.0 yr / 79.1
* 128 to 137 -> -0.1 yr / 85.4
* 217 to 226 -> -0.8 yr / 74.3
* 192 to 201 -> -0.4 yr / 76.1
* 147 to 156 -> -1.1 yr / 90.5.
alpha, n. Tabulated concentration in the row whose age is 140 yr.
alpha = 87.65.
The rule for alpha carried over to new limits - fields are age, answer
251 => 61.42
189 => 84.13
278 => 64.01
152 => 91.02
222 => 71.43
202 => 78.69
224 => 72.15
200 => 75.68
